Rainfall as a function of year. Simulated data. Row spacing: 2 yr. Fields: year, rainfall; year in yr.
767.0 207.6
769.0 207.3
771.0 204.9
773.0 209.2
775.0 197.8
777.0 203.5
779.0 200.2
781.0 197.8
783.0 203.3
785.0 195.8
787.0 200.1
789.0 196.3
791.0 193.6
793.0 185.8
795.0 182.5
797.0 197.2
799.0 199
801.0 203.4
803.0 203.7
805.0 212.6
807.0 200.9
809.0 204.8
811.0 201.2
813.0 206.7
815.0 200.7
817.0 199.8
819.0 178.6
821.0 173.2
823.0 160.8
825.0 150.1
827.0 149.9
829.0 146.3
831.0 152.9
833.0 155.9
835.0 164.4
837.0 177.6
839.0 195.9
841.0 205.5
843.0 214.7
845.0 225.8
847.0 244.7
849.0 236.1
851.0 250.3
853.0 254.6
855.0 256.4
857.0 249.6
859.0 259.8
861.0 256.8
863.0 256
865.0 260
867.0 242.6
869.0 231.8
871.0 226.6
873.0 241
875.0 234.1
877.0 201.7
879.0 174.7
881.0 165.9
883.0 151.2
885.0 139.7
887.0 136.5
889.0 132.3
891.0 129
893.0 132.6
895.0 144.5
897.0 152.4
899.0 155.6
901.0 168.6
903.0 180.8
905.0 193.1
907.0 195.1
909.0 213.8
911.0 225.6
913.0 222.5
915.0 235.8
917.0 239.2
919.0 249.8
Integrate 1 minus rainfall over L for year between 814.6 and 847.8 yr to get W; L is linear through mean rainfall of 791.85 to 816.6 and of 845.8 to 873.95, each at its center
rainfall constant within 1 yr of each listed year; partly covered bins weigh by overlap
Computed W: 6.2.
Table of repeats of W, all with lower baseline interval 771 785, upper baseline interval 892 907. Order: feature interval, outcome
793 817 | -0.9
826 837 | 1.7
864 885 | -4.6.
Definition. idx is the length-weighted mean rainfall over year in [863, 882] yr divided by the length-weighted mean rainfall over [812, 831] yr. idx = 1.28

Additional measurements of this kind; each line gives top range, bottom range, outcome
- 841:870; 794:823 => 1.25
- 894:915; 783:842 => 1.01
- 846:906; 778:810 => 1.02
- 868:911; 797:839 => 0.97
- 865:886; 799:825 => 1.05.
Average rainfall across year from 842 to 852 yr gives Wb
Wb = 234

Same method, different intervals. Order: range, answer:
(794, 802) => 196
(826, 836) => 154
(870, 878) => 226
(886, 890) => 134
